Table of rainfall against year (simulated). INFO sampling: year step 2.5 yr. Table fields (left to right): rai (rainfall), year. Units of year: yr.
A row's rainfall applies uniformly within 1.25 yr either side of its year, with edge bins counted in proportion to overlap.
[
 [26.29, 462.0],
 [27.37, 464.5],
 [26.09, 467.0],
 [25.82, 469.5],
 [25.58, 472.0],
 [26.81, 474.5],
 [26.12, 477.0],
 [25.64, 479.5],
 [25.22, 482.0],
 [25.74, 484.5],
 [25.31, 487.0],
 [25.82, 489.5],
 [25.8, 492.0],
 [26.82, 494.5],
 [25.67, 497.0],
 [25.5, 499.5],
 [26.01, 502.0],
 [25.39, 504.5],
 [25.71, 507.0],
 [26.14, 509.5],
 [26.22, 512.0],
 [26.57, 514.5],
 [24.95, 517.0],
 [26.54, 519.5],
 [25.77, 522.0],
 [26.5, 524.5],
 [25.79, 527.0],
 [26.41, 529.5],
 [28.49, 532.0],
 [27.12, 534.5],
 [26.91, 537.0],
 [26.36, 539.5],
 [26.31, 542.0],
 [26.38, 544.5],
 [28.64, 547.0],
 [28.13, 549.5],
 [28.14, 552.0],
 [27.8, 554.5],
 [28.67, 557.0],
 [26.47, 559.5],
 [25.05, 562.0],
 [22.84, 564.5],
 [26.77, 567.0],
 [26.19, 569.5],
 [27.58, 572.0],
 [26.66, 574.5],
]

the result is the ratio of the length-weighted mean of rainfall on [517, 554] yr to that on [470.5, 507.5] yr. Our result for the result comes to 1.04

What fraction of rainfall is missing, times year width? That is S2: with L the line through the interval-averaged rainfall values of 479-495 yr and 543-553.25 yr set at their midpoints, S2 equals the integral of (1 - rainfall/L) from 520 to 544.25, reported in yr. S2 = 0.6 yr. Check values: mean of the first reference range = 25.7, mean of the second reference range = 27.8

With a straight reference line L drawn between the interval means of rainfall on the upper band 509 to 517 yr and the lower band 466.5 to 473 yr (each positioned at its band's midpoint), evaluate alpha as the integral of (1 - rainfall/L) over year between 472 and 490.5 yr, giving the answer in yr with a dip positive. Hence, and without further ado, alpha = 0.1 yr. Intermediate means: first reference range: 25.8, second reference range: 26.1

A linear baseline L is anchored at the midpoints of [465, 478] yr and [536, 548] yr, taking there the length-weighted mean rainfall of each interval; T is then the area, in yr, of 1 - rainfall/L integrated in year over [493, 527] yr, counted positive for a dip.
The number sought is 0.7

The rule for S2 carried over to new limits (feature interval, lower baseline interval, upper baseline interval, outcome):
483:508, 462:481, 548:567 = 0.6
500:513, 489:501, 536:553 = 0.2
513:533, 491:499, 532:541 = 0.3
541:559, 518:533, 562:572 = -1.2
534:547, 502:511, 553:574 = -0.3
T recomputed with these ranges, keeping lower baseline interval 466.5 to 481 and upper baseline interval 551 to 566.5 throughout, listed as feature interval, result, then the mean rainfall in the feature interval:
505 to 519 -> 0.2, 25.9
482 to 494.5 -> 0.2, 25.7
